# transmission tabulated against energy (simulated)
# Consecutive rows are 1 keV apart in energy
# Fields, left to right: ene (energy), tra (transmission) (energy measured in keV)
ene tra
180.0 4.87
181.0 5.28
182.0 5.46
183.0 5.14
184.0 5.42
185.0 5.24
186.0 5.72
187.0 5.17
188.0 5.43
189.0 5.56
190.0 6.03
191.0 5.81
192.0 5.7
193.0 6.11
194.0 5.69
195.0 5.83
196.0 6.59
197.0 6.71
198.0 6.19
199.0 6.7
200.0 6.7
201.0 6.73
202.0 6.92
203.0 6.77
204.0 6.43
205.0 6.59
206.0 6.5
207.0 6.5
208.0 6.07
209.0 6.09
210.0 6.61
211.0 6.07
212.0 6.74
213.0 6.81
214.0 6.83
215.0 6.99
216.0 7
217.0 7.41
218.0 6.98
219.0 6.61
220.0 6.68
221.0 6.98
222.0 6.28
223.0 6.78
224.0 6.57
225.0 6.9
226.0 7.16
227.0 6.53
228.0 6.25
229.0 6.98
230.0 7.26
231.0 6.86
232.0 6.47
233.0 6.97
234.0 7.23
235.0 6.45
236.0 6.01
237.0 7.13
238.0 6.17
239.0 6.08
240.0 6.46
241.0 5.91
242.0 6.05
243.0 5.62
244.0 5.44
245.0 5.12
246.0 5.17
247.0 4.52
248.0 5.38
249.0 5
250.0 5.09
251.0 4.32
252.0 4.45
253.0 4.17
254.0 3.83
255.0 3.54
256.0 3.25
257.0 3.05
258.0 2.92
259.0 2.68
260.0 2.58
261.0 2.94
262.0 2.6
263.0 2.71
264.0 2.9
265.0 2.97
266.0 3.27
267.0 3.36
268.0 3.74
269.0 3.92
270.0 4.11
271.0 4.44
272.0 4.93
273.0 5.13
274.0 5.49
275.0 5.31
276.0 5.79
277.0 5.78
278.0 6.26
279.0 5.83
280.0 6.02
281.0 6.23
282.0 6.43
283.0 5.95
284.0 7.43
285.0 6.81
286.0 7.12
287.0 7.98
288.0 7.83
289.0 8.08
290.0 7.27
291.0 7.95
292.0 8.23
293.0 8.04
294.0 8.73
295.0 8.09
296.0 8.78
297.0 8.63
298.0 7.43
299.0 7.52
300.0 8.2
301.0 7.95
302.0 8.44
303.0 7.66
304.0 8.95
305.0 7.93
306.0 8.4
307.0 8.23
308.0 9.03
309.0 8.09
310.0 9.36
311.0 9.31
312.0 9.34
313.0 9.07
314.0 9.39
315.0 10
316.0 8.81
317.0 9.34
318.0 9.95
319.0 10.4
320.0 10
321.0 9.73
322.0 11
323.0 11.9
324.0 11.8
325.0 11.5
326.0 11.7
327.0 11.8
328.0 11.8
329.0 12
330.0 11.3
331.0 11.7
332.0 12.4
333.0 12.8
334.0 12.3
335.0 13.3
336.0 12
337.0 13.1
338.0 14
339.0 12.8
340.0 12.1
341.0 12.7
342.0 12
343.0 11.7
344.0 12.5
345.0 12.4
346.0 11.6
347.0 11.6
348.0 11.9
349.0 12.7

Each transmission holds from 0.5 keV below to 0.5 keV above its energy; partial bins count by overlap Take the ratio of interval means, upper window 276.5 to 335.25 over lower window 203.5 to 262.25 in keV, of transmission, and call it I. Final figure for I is 1.6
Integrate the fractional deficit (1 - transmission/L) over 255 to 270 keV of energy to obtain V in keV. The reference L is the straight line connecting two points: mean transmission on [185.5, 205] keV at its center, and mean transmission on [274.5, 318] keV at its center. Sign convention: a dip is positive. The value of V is 8.60 keV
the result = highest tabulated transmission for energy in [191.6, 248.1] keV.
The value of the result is 7.41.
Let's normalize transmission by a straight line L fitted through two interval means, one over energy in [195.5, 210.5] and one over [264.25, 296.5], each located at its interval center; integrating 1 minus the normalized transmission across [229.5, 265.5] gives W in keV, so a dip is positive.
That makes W 8.3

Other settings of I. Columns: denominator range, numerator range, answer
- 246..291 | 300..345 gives 2.18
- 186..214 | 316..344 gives 1.87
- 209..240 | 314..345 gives 1.73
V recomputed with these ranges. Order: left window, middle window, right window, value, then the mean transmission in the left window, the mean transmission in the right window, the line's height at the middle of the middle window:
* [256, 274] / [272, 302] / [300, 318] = -4.8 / 3.48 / 8.8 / 6.14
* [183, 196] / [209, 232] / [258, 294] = -5.0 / 5.66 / 5.39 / 5.56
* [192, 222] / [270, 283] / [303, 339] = 5.0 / 6.56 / 10.6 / 9.03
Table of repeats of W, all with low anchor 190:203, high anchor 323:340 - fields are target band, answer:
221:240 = 2.7 keV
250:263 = 8.0 keV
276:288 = 4.2 keV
